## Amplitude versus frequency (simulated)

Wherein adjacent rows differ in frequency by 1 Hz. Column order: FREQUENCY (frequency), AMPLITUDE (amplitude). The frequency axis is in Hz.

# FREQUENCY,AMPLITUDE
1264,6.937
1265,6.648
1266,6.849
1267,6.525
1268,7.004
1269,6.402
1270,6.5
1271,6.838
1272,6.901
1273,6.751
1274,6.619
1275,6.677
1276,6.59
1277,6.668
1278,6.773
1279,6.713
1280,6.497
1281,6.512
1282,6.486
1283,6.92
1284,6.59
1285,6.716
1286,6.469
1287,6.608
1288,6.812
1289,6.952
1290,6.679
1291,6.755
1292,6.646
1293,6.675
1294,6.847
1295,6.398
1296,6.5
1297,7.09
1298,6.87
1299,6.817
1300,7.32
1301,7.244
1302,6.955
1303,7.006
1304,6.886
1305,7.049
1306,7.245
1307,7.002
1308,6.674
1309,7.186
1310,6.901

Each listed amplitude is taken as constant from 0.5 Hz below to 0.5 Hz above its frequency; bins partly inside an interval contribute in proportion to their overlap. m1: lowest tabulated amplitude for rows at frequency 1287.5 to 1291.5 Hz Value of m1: 6.679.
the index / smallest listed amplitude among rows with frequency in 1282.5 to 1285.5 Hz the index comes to 6.59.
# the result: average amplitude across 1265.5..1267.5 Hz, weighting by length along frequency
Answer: 6.69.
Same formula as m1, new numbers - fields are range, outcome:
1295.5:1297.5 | 6.5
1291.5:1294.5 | 6.646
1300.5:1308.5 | 6.674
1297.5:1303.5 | 6.817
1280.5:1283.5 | 6.486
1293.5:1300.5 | 6.398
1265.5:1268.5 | 6.525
